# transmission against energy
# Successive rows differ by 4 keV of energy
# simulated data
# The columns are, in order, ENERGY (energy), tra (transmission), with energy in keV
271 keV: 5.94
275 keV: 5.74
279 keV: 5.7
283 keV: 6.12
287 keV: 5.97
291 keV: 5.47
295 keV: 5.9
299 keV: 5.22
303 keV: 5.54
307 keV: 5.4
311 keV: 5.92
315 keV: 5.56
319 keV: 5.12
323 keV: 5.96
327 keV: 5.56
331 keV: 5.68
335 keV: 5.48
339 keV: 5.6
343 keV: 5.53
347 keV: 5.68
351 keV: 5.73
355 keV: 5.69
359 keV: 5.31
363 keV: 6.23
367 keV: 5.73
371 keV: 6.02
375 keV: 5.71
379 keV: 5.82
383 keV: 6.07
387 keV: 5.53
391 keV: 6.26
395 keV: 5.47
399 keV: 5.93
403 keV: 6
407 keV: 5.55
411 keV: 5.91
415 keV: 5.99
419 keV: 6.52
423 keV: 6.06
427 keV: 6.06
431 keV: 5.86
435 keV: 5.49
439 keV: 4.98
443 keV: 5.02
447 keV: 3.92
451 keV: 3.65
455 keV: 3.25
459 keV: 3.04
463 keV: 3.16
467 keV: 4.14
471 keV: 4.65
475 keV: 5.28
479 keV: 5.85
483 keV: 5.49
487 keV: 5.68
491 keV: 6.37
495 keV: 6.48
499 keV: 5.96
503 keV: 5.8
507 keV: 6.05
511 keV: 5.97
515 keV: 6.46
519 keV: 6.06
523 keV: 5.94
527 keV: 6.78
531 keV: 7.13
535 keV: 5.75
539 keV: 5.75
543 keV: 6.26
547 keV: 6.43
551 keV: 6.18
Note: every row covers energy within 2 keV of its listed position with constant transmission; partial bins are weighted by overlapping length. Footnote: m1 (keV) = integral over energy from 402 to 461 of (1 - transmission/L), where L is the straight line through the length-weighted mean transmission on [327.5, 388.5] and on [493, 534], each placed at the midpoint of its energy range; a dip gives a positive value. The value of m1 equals 8.1 keV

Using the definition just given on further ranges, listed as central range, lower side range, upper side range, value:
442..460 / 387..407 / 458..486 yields 4.42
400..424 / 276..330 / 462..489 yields -3.63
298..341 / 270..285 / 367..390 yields 2.21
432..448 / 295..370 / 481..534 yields 2.63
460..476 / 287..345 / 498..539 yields 4.94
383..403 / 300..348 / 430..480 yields -3.52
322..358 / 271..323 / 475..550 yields 0.70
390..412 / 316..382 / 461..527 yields -0.67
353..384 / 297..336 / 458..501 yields -2.27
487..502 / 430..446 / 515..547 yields -0.79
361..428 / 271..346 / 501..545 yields -0.82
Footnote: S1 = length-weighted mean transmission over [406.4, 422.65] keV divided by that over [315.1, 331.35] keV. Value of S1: 1.08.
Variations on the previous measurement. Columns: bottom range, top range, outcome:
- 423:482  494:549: 1.33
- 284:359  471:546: 1.07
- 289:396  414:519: 0.93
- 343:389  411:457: 0.90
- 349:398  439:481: 0.73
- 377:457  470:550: 1.10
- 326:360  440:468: 0.67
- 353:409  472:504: 1.00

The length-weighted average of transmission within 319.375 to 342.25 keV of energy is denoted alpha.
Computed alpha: 5.61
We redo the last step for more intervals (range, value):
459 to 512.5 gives 5.36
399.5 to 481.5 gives 5.04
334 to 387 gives 5.74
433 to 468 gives 4.07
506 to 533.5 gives 6.34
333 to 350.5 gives 5.59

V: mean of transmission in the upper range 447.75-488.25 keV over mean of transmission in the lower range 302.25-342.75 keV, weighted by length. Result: 0.8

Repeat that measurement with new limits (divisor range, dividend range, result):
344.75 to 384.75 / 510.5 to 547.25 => 1.08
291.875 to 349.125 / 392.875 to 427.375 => 1.06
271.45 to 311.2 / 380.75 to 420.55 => 1.04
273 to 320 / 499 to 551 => 1.10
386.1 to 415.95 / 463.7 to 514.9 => 0.96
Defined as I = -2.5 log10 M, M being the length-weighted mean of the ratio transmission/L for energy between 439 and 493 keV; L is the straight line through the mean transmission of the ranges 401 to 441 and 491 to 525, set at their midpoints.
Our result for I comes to 0.29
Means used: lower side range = 5.84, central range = 4.59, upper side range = 6.11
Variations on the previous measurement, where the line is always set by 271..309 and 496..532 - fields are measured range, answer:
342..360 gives 0.043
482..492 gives 0.059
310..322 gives 0.041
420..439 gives 0.039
